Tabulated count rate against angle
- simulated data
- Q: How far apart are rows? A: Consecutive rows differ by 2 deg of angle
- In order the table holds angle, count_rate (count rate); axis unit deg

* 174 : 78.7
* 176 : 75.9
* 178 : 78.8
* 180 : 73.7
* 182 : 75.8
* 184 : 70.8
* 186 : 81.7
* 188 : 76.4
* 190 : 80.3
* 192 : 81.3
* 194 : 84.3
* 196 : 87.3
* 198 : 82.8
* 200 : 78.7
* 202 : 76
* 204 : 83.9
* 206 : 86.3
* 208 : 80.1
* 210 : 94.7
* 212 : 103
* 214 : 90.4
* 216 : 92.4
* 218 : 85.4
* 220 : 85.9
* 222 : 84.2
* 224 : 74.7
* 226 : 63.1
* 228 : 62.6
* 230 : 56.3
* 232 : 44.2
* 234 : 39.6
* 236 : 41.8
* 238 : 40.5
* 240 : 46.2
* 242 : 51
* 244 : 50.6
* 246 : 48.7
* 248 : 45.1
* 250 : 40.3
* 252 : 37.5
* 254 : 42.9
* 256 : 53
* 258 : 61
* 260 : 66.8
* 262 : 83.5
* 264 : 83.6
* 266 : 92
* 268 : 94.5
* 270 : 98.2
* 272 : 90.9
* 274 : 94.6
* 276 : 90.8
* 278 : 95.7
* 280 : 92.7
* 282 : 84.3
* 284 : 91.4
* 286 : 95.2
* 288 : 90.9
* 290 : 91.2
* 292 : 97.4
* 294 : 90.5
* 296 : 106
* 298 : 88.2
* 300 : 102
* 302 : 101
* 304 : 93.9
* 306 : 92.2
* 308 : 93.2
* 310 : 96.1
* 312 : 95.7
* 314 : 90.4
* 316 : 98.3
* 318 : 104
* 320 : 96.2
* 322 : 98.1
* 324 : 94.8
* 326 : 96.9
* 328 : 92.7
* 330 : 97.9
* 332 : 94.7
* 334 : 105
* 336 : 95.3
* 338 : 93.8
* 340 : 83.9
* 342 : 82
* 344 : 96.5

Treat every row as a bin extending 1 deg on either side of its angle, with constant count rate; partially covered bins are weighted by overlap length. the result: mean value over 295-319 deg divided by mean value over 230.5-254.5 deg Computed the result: 2.2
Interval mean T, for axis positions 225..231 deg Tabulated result 60.7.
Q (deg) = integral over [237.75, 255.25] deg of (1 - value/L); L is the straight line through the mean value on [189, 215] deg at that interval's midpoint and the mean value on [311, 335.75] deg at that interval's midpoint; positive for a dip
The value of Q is 8.7 deg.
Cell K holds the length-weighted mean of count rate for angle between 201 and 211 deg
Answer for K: 84.2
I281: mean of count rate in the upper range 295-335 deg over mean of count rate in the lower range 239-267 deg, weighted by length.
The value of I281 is 1.69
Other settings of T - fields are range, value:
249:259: 46.9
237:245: 47.1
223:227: 68.9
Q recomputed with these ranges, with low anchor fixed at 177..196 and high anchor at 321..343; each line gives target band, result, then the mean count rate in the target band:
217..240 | 6.07 deg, 61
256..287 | 0.41 deg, 86.6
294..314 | -1.05 deg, 95.9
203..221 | -1.73 deg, 89.1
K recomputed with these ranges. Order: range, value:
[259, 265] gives 78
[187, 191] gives 78.3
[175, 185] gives 75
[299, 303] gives 102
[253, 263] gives 61.4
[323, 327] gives 95.8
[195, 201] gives 82.9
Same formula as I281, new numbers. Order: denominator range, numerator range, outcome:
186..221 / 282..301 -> 1.11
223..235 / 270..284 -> 1.62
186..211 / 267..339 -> 1.15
